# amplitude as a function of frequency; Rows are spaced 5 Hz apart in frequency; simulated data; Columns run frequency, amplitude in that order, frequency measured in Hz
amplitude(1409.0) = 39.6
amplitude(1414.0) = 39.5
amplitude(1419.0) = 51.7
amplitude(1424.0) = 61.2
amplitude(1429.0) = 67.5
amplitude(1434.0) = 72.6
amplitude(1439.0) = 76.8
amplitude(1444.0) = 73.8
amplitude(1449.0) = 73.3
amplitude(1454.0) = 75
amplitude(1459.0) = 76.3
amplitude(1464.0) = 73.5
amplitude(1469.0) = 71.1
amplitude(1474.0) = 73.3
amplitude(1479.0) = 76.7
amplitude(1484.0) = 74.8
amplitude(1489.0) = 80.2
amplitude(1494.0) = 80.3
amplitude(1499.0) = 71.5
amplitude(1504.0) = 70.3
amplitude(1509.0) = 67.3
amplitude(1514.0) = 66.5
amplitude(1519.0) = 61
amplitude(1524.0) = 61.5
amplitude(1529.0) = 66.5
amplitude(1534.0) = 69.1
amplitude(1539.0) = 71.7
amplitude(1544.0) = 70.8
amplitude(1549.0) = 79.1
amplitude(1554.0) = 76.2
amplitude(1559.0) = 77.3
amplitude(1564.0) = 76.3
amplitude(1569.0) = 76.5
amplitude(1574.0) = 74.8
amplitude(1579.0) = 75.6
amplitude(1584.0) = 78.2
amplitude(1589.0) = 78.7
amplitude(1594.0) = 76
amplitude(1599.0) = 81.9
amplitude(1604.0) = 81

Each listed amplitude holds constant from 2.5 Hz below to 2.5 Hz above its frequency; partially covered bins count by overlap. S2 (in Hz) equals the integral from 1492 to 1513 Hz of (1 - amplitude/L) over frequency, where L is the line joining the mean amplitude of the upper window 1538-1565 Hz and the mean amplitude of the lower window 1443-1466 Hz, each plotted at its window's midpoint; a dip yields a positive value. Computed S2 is 0.9 Hz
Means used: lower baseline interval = 74.4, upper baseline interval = 75.4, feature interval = 71.7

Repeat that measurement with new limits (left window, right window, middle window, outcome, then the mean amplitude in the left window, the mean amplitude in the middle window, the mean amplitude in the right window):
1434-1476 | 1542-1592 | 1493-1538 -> 4.4 Hz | 74.1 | 67.9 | 76.4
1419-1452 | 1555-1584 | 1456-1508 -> -2.0 Hz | 69.5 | 74.6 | 76.3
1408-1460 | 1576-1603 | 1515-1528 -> 1.8 Hz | 64.7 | 62.5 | 78.2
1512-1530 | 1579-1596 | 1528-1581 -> -2.8 Hz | 63.6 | 74.2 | 77.4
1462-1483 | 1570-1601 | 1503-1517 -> 1.4 Hz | 73.7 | 67.5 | 77.4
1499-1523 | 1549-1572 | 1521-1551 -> 1.0 Hz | 66.5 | 69.5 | 76.8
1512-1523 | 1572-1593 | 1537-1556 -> -1.4 Hz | 63.3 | 74.5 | 76.8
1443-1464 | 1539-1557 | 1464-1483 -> 0.2 Hz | 74.5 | 73.8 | 74.9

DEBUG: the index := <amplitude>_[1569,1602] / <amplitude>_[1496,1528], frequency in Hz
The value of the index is 1.16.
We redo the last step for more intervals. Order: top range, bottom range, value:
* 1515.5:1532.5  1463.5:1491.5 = 0.85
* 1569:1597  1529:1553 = 1.06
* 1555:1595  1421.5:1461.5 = 1.06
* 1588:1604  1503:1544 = 1.18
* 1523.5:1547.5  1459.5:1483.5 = 0.93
